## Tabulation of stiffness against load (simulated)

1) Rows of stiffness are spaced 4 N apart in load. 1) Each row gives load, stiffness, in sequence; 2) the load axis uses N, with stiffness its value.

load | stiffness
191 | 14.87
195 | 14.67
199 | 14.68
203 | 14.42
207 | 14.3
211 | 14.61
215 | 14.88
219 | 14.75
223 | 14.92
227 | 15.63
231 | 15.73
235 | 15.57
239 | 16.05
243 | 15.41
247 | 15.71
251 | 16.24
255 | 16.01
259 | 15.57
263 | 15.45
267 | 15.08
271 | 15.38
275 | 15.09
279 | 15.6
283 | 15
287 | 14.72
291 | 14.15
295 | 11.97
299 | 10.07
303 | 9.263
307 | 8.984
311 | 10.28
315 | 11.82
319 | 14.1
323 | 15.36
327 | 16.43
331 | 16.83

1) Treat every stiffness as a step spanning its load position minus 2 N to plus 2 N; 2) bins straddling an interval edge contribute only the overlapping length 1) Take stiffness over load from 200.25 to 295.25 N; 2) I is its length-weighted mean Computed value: 15.1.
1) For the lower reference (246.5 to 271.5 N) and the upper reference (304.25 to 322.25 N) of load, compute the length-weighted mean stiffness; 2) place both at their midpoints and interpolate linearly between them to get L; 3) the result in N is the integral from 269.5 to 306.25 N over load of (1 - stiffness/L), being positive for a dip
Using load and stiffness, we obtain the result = 0.6 N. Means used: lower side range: 15.6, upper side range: 11.5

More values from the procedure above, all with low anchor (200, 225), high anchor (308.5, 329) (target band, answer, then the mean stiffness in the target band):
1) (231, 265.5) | -3.6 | 15.7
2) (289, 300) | 1.2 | 12.2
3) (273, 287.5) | -1.3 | 15.1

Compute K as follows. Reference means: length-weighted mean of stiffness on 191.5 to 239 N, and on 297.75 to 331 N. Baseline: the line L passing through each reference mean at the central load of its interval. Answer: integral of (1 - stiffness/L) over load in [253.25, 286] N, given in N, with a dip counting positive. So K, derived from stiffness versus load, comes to -4.4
